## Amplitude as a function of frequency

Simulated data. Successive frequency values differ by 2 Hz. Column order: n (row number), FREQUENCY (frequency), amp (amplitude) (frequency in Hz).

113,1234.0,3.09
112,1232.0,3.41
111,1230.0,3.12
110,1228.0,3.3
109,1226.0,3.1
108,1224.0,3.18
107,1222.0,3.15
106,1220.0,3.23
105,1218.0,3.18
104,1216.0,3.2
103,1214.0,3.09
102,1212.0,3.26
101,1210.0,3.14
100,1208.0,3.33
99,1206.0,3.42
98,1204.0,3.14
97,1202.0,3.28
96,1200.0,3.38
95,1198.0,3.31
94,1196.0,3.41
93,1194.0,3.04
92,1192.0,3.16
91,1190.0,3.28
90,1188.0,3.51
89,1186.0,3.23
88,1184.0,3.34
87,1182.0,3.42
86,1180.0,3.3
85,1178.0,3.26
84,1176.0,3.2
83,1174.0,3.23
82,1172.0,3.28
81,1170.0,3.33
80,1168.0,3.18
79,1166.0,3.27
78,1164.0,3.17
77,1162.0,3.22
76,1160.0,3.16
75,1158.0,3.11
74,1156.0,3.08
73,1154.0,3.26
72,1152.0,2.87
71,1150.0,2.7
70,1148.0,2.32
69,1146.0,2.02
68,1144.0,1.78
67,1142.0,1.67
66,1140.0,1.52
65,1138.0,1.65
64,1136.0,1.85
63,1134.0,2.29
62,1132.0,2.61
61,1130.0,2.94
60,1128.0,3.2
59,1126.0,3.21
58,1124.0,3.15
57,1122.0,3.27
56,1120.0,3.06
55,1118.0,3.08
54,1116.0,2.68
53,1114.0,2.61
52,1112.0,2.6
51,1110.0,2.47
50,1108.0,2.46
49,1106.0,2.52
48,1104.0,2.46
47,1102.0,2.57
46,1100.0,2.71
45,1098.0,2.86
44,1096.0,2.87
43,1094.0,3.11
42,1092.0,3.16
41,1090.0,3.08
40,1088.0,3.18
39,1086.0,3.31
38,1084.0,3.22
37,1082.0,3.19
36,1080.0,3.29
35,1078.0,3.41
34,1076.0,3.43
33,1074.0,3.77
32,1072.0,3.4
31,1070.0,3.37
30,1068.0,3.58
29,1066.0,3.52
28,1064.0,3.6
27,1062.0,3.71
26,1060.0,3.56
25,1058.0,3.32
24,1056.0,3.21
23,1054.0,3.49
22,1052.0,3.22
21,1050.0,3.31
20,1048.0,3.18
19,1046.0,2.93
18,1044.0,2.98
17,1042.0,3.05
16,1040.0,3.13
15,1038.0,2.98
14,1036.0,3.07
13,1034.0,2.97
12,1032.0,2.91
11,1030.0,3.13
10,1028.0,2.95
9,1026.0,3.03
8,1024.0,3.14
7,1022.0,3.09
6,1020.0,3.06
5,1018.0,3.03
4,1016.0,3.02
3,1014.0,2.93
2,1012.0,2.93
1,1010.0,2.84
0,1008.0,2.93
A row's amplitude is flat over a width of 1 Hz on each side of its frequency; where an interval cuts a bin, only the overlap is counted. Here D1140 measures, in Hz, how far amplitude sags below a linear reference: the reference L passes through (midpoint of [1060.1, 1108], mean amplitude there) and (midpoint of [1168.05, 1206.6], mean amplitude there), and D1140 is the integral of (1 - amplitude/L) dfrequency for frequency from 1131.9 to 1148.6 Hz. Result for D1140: 6.8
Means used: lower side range 3.18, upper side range 3.29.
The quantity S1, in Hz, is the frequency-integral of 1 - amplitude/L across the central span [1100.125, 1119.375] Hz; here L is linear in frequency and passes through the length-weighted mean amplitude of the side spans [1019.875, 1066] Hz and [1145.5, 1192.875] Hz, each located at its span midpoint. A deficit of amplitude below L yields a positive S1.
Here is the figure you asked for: 3.3 Hz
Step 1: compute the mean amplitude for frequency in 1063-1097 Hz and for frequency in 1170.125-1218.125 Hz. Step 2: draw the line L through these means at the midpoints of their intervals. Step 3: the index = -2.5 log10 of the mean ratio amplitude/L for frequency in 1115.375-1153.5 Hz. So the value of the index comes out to 0.29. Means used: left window 3.32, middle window 2.53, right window 3.27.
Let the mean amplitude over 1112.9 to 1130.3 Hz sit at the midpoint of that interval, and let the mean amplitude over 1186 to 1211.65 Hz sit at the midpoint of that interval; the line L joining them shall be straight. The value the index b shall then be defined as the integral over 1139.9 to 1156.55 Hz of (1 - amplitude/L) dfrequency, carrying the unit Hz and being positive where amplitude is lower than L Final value 3.91 Hz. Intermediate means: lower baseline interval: 3.02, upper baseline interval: 3.28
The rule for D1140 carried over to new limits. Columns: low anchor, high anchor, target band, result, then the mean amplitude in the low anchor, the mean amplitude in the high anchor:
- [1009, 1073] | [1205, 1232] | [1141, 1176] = 3.6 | 3.18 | 3.22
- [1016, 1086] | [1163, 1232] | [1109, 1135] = 3.1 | 3.24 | 3.25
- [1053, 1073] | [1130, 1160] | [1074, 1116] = 1.7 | 3.48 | 2.39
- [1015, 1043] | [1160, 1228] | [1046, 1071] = -2.6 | 3.04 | 3.25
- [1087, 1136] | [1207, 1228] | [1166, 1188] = -1.7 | 2.82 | 3.19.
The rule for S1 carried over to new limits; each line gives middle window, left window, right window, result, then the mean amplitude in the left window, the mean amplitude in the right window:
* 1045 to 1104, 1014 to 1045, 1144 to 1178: -4.4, 3.03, 3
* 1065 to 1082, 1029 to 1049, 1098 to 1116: -4.0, 3.03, 2.57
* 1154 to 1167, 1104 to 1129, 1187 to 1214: -0.5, 2.84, 3.27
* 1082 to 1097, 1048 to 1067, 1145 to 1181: 0.8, 3.42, 3.05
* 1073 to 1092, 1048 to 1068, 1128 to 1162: -0.9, 3.43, 2.47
